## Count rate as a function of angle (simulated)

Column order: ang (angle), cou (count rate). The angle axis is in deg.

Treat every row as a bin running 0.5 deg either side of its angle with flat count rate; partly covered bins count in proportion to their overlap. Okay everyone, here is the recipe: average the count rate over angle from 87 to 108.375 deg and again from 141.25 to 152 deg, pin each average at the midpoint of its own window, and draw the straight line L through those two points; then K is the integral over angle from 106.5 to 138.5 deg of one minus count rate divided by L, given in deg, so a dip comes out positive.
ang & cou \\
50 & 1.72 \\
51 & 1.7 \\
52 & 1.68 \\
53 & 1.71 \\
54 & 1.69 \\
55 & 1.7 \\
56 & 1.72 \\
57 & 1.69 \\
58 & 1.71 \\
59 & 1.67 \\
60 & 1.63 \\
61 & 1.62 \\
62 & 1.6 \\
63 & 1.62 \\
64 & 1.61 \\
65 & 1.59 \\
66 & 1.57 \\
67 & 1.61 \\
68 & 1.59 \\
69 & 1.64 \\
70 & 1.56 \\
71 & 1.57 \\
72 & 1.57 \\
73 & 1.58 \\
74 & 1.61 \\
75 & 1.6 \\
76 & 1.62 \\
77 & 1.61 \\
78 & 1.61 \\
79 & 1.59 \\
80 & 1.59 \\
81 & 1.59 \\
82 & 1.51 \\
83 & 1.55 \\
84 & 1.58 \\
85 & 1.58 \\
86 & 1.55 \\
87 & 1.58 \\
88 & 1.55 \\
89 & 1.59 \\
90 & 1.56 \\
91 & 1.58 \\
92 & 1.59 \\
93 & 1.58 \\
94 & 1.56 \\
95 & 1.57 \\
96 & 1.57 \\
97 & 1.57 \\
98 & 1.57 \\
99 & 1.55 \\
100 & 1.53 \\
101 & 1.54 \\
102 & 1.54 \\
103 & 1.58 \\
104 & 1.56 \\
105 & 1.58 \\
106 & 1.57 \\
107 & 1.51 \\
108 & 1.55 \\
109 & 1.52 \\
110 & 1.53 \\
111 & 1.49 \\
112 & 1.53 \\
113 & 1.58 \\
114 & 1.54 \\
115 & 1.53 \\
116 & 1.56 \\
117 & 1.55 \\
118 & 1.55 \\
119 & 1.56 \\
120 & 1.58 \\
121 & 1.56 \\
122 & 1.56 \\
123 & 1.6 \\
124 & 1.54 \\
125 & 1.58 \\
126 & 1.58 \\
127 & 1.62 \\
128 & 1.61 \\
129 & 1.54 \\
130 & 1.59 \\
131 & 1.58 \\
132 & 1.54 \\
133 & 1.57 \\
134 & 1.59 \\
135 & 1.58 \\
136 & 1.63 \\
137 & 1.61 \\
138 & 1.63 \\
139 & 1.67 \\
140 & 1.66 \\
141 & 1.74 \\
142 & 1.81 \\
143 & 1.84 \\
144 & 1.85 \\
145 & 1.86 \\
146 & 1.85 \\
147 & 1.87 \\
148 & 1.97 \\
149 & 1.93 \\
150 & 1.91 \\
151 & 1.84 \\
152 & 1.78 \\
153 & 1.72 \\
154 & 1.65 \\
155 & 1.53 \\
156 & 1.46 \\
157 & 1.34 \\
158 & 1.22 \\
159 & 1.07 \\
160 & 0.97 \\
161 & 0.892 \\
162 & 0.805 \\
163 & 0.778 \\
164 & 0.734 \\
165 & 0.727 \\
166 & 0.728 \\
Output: 2.8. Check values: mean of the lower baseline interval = 1.56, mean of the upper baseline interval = 1.87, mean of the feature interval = 1.57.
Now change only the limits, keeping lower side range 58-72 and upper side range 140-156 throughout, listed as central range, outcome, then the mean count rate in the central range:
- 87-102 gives 1.0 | 1.56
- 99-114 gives 1.4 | 1.54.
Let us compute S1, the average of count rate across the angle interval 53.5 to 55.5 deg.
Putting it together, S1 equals 1.69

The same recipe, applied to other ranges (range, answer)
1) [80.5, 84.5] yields 1.56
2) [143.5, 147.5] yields 1.86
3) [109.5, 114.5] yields 1.53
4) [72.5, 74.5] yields 1.6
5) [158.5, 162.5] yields 0.934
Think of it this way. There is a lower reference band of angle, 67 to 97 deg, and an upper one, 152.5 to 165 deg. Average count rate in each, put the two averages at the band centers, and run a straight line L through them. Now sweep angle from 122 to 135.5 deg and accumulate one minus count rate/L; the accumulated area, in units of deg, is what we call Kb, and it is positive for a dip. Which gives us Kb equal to -2.6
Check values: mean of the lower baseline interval 1.58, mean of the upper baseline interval 1.16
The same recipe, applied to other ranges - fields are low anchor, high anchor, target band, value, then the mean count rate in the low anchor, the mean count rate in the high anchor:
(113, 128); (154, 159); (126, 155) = -5.0 deg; 1.57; 1.38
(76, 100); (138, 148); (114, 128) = 1.1 deg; 1.57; 1.79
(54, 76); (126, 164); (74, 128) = 1.0 deg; 1.62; 1.56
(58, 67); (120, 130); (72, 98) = 0.4 deg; 1.62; 1.58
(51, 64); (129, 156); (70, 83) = 0.7 deg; 1.67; 1.71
